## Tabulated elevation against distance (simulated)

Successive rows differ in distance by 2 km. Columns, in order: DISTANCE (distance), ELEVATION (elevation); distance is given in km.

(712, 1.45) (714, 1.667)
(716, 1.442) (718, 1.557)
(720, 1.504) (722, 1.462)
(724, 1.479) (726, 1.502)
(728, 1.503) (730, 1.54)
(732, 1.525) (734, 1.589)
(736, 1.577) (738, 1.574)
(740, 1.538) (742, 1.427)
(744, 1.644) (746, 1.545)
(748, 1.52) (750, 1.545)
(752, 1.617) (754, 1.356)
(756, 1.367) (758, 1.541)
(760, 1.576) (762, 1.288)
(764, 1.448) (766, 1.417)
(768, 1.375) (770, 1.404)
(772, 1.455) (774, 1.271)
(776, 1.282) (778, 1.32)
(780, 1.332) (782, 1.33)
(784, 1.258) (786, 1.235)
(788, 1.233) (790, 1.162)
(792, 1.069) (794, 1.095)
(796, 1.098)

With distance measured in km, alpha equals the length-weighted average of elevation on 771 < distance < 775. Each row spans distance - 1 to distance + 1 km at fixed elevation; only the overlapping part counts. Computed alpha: 1.36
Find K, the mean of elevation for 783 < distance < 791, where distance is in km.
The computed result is 1.22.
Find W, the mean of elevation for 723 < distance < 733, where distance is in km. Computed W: 1.51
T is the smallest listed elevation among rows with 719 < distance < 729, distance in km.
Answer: 1.462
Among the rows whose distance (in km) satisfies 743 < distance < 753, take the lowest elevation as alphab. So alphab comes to 1.52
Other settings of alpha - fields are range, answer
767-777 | 1.36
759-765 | 1.44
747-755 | 1.51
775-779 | 1.3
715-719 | 1.5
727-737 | 1.55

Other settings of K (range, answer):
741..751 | 1.54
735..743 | 1.53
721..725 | 1.47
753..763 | 1.43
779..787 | 1.29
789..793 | 1.12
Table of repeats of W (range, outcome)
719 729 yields 1.49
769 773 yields 1.43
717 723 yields 1.51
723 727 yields 1.49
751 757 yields 1.45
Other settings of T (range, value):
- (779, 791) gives 1.162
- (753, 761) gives 1.356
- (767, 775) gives 1.271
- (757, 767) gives 1.288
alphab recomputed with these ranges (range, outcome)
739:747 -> 1.427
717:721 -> 1.504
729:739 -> 1.525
